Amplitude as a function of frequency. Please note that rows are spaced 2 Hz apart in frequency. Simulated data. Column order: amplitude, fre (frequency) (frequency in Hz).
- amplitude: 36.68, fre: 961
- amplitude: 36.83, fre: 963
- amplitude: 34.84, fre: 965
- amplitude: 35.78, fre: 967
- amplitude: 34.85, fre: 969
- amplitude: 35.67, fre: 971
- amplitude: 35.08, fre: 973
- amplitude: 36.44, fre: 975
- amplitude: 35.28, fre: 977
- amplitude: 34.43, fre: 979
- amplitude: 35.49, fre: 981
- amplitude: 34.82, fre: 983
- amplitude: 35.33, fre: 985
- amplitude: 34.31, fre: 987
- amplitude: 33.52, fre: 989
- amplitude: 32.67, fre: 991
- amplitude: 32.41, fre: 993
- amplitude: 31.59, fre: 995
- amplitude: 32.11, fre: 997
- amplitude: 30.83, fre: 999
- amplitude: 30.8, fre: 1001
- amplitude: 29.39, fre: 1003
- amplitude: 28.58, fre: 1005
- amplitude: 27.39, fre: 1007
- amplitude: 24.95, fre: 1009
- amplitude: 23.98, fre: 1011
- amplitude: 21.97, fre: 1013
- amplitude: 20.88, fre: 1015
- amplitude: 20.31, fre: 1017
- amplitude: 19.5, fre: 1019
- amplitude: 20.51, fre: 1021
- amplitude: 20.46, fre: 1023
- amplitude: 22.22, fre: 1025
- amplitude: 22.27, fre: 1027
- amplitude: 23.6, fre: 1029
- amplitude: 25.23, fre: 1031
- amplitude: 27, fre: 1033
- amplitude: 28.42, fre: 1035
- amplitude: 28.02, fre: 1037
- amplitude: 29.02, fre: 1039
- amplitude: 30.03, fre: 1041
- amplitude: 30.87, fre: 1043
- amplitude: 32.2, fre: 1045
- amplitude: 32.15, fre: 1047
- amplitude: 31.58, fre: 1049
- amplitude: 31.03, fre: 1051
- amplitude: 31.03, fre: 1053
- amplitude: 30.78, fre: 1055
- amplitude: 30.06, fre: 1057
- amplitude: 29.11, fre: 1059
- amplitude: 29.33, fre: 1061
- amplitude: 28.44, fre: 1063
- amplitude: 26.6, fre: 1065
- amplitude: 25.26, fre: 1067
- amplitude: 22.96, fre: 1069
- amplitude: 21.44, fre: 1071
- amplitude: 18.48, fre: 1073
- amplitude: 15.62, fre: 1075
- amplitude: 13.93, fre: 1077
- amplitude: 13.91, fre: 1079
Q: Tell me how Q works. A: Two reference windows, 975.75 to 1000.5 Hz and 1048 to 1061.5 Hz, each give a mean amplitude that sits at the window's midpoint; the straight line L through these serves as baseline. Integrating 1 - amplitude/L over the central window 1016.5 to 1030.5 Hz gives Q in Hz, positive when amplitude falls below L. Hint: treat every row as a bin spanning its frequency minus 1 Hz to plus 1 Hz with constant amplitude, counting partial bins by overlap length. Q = 4.59 Hz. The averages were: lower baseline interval 33.5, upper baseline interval 30.5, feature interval 21.4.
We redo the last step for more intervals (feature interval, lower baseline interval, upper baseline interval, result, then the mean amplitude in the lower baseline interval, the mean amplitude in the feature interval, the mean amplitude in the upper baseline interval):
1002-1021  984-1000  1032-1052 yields 4.7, 32.8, 23.9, 30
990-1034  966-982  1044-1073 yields 8.8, 35.4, 25.8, 28.4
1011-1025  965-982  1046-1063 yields 5.0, 35.3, 21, 30.5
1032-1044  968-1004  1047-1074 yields 0.2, 33.6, 28.9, 27.6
